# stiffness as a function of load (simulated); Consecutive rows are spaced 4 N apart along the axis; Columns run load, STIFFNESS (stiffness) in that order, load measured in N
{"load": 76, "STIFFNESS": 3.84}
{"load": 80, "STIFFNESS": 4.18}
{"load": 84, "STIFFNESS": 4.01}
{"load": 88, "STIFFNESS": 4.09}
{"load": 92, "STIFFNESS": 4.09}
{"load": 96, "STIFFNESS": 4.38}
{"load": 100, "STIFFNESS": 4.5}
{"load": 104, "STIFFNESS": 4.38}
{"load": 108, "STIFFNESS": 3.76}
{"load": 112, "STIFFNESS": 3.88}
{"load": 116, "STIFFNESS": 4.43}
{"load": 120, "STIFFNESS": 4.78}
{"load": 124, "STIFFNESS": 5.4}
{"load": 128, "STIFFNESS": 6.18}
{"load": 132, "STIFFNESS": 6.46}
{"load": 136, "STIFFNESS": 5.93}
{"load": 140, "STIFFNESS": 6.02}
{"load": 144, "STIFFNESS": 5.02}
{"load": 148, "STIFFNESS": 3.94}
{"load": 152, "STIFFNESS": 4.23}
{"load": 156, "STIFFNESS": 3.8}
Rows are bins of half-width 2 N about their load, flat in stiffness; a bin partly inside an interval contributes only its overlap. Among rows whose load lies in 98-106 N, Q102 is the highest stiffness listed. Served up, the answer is 4.5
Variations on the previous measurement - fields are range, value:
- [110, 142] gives 6.46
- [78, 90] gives 4.18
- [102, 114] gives 4.38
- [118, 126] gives 5.4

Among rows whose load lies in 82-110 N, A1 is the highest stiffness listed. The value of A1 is 4.5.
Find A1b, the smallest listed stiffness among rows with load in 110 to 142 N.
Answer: 3.88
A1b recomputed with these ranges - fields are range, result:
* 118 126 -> 4.78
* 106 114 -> 3.76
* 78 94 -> 4.01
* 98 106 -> 4.38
